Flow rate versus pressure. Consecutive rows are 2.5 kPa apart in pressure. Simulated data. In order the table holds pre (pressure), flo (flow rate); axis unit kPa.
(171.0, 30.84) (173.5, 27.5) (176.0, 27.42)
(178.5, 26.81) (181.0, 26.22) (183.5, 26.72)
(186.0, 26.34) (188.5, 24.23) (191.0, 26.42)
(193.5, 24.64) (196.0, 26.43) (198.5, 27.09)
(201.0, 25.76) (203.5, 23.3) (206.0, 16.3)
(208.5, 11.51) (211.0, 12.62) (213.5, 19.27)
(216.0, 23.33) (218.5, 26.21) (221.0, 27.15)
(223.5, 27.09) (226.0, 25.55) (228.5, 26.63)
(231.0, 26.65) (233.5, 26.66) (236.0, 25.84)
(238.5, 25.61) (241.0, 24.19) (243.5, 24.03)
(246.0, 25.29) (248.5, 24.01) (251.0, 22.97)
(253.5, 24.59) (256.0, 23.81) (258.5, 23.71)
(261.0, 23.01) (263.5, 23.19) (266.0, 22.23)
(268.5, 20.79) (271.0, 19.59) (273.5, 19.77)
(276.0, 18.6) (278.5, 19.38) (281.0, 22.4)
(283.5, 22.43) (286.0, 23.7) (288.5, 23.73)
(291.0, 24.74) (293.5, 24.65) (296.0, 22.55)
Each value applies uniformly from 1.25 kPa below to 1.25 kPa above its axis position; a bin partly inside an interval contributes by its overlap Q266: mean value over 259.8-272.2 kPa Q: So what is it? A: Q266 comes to 21.8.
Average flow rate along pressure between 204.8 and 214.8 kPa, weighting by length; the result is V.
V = 15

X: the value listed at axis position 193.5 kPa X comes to 24.64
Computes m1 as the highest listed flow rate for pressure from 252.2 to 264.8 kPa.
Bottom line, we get 24.59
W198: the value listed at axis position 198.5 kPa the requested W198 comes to 27.09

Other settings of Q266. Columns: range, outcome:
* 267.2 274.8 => 20.1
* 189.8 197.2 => 25.8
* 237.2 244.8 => 24.6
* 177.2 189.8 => 26.1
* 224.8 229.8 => 26.1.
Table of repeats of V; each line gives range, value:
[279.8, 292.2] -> 23.4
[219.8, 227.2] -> 26.6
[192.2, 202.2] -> 26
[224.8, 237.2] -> 26.3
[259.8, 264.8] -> 23.1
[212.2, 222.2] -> 23.9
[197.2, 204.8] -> 25.3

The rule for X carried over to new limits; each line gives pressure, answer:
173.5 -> 27.5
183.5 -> 26.72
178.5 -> 26.81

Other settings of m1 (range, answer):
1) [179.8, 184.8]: 26.72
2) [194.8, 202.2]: 27.09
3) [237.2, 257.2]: 25.61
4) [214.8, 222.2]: 27.15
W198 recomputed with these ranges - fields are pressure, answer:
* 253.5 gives 24.59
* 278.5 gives 19.38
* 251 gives 22.97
